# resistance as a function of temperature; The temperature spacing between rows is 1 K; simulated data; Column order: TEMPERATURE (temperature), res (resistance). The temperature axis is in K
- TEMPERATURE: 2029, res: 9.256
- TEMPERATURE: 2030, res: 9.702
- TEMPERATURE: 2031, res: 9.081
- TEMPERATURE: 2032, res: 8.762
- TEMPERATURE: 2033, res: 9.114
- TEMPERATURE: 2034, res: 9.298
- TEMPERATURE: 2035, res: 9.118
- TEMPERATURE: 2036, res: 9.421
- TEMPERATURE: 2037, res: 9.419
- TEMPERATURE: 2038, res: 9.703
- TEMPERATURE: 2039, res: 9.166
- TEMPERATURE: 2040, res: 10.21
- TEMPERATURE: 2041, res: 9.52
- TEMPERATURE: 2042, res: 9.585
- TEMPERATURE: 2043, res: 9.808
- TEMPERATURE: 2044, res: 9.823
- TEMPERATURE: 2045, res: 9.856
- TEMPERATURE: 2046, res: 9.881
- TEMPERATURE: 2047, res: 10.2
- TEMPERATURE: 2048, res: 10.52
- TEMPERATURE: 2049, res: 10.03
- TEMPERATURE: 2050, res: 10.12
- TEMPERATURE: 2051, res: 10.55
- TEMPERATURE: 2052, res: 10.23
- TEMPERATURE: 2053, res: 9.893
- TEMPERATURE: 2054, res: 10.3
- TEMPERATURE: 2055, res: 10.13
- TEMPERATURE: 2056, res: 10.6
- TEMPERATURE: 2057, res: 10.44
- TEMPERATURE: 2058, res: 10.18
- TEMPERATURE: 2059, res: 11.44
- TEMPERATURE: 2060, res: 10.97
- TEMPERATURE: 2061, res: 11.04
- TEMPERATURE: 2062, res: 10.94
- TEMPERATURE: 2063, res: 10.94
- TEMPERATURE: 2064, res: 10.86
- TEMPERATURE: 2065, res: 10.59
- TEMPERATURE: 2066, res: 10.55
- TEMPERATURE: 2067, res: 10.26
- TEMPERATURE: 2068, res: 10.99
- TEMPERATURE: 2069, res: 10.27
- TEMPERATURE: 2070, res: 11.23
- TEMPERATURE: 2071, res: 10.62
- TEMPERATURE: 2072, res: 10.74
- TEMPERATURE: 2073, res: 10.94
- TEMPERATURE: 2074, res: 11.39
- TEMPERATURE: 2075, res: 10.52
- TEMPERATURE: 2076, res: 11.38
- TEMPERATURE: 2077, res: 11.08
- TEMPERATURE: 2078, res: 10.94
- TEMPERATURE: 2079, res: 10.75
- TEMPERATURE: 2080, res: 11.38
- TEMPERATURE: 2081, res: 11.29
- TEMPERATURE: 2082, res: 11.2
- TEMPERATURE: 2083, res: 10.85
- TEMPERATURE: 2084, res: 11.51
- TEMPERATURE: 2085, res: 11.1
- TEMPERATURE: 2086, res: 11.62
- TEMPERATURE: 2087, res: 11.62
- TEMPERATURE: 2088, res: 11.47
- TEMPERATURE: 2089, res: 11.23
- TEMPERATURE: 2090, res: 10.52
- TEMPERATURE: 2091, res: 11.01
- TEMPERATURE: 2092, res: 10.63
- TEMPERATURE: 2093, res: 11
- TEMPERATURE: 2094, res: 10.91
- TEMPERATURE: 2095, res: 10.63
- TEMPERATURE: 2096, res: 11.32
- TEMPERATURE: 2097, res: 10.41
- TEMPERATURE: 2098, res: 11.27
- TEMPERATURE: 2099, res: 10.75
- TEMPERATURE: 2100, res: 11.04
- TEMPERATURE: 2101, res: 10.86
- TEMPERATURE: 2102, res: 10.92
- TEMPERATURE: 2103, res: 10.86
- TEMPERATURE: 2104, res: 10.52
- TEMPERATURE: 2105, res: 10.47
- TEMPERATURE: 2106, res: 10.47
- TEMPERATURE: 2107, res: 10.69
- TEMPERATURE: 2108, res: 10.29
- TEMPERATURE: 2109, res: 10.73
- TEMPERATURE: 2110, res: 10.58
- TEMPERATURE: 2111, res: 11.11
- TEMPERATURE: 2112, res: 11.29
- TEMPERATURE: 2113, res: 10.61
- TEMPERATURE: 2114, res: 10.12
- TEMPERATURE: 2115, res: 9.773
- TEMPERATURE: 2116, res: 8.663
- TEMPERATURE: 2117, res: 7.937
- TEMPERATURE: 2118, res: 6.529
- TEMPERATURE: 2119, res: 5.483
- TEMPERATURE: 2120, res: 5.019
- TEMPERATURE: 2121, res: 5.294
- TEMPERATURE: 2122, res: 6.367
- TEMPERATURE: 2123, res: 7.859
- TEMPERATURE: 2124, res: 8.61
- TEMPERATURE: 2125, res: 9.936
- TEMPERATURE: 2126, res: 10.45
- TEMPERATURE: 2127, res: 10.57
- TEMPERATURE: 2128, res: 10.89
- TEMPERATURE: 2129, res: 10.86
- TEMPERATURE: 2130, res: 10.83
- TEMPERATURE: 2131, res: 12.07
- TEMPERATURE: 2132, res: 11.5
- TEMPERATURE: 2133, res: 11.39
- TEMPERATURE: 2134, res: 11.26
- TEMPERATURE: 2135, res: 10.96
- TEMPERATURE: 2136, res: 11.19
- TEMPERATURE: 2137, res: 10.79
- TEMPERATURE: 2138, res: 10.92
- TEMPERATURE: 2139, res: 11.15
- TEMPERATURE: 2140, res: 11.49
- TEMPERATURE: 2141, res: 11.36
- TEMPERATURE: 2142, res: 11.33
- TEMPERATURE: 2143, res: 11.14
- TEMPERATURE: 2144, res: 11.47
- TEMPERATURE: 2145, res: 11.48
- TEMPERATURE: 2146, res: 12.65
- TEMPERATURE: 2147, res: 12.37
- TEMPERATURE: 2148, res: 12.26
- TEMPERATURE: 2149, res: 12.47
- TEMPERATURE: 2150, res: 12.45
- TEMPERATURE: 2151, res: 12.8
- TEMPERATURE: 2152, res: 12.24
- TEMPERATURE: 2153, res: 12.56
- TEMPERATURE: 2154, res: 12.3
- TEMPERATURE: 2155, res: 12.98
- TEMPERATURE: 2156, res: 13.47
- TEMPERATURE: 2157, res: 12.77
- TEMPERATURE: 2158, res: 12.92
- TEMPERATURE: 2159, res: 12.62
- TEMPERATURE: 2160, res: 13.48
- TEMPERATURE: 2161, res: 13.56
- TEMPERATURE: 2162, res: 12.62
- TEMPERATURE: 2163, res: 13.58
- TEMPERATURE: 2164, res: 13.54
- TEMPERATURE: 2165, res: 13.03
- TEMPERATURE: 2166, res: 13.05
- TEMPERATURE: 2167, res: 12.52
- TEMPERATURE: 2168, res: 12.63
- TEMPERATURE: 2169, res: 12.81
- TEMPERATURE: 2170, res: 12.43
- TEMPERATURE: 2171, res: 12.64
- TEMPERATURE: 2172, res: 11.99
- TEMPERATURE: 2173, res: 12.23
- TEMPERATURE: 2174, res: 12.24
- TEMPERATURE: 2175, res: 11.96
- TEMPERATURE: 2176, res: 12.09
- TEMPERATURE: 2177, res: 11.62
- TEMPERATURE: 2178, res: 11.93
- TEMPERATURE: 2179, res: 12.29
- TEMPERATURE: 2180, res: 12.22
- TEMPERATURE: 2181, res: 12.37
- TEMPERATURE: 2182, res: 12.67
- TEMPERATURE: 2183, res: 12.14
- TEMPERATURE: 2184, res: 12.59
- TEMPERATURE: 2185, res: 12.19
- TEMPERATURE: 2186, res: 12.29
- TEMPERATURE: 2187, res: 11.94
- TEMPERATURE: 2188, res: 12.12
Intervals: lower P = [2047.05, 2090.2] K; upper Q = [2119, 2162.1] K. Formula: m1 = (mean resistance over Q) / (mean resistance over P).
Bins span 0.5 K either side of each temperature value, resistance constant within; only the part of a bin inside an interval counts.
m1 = 1.03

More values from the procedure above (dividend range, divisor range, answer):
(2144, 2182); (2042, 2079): 1.19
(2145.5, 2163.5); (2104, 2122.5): 1.42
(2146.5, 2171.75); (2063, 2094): 1.17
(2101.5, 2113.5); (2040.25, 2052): 1.07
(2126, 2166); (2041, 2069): 1.16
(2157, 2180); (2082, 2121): 1.23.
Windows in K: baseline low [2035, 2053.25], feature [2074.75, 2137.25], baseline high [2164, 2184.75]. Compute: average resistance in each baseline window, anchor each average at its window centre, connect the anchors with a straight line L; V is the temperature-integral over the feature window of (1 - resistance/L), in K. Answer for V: 4.0 K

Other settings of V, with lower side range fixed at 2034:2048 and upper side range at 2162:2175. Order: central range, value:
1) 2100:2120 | 2.7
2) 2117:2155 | 4.5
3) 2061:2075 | -0.6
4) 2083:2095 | -0.3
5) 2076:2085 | -0.4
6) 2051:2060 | -0.4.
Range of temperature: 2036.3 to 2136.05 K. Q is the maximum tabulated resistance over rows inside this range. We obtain 12.07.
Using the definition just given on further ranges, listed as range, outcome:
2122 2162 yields 13.56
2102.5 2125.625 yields 11.29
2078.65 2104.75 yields 11.62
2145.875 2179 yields 13.58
